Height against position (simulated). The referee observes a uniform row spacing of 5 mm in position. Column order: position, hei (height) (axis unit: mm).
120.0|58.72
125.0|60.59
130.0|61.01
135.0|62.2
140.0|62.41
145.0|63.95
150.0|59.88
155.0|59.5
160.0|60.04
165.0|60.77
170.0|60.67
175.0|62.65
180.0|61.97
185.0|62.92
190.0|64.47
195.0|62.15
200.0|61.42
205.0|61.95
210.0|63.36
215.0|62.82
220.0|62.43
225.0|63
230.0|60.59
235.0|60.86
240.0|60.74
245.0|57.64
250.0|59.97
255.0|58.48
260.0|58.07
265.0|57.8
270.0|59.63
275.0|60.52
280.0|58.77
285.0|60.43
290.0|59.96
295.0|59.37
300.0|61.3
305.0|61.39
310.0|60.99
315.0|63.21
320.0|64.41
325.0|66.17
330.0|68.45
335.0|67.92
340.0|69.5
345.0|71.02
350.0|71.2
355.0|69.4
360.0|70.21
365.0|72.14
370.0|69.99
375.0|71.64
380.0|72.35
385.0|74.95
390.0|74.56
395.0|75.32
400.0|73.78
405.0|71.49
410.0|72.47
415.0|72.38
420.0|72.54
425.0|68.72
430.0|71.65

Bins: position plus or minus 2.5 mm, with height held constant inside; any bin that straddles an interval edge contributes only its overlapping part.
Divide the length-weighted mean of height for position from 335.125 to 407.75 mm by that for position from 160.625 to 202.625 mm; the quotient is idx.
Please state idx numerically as 1.2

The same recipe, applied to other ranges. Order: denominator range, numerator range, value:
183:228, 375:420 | 1.17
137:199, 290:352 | 1.05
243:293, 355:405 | 1.23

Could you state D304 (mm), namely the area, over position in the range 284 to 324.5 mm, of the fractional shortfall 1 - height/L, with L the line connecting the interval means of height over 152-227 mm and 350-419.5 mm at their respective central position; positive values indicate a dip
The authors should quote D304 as 3.8 mm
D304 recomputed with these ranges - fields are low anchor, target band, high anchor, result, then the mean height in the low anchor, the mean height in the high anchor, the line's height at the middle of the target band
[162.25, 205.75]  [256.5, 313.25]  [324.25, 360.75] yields 5.8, 62.1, 69.3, 66.7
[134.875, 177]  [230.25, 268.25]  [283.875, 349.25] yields 2.4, 61.3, 64.4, 63.1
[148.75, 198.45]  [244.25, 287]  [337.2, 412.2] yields 4.7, 61.5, 72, 66.3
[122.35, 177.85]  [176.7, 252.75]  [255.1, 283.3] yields -2.2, 61.2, 59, 60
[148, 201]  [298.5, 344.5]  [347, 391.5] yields 2.7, 61.5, 71.8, 69.2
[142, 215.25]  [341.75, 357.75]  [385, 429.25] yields -0.1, 61.9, 72.7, 70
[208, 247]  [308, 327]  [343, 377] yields 1.1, 61.5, 70.8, 67.8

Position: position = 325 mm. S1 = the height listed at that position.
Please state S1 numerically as 66.17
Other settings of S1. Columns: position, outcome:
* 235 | 60.86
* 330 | 68.45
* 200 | 61.42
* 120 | 58.72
